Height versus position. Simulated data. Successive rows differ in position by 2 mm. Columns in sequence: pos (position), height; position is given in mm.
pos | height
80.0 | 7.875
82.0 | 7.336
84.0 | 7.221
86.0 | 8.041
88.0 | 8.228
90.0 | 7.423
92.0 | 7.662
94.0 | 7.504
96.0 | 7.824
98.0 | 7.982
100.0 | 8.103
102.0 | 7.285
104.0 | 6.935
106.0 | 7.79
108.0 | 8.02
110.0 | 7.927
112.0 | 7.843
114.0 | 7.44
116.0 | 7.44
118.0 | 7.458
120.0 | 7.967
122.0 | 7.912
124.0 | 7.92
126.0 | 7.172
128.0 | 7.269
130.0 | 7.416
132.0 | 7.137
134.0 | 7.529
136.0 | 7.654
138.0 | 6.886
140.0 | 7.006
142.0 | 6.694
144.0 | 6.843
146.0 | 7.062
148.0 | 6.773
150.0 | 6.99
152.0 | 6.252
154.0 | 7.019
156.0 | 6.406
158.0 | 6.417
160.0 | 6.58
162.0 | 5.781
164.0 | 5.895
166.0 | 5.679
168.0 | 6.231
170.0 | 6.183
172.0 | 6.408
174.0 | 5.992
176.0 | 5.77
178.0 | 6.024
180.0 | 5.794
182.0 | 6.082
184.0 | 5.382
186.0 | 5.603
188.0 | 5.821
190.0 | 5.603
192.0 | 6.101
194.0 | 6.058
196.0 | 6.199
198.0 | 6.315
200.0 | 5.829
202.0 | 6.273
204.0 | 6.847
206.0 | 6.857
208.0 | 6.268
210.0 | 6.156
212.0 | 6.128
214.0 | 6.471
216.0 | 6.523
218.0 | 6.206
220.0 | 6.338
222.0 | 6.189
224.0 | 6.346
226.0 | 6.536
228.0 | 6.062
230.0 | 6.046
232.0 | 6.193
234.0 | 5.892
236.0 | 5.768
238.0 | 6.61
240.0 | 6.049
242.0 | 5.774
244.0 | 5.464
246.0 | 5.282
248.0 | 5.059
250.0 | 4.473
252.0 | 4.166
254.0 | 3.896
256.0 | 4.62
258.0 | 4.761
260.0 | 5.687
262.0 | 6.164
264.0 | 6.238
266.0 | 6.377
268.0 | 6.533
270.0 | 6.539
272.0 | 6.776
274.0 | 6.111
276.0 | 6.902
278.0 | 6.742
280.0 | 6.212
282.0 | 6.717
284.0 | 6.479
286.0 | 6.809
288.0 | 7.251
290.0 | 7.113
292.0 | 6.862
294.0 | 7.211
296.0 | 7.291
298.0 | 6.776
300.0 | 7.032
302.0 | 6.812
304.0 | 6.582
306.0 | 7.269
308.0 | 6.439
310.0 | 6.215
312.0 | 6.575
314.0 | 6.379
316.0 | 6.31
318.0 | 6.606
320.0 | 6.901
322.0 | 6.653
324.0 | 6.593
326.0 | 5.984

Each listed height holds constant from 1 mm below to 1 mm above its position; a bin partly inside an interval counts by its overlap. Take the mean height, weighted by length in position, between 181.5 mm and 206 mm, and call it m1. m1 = 6.04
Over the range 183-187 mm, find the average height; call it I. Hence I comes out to 5.49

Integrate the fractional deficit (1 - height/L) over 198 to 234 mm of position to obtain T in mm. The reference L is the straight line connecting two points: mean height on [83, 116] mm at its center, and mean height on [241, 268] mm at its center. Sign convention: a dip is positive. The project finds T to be -2.6 mm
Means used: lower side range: 7.69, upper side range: 5.28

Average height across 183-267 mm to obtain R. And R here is 5.87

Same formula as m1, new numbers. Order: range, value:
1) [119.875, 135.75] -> 7.52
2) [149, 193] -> 6.09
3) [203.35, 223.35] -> 6.39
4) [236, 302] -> 6.13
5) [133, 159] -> 6.89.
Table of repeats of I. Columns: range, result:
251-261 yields 4.63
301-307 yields 6.89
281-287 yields 6.67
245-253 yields 4.75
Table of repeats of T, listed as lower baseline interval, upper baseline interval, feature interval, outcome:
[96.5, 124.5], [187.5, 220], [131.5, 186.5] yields 4.2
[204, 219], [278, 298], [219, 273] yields 6.9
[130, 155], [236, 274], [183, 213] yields 1.0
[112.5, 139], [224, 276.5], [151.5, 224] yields 5.0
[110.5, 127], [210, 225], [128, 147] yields 0.7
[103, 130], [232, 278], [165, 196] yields 3.7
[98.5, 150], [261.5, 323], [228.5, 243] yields 1.8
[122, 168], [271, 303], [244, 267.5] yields 5.6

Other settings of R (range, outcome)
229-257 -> 5.38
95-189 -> 6.89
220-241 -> 6.18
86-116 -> 7.71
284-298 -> 7.02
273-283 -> 6.54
